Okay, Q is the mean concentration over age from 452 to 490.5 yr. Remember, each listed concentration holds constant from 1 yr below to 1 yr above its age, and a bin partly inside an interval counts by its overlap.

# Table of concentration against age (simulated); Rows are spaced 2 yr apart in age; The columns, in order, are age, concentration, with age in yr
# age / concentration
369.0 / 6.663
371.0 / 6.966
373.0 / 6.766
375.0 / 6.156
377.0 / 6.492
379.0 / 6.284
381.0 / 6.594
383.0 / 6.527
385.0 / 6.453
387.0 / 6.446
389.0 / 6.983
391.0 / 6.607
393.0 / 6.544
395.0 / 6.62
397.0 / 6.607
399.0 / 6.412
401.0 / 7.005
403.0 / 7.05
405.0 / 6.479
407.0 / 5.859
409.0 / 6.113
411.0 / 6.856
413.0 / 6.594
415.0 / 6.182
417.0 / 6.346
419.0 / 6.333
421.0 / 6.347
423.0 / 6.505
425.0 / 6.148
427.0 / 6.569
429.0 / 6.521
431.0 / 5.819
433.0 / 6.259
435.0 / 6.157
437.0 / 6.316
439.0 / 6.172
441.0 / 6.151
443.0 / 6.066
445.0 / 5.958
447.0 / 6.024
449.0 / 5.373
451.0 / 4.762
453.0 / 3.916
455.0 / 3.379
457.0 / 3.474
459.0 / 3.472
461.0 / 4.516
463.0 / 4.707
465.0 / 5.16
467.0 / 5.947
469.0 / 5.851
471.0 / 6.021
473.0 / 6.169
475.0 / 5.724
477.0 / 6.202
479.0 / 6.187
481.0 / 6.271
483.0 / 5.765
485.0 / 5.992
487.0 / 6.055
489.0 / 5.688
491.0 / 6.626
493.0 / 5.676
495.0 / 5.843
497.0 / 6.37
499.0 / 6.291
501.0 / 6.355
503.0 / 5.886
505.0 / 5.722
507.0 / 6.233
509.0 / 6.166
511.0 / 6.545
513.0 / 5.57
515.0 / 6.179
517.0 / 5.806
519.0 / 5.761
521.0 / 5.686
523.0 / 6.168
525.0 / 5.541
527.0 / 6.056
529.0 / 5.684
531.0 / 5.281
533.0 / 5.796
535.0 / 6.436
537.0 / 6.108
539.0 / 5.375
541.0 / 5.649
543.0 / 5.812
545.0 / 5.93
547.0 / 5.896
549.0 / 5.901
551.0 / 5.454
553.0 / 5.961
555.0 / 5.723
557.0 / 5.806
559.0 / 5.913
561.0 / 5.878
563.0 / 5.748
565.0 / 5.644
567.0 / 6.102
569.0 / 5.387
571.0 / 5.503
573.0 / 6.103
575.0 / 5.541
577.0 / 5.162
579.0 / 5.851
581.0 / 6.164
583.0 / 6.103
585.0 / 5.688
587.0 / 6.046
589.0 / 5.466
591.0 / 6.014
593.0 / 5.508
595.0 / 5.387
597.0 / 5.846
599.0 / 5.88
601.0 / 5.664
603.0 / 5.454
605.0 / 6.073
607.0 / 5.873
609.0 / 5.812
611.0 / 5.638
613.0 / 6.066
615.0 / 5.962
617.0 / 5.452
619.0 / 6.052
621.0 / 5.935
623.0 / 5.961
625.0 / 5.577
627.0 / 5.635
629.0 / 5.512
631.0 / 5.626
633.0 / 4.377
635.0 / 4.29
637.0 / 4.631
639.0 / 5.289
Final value 5.31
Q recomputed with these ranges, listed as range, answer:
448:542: 5.65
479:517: 6.06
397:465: 5.82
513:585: 5.8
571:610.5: 5.76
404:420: 6.35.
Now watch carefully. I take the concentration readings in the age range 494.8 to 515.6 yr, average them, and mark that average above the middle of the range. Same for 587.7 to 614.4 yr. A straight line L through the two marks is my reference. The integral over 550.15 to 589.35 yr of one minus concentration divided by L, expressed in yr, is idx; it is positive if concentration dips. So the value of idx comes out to 0.7 yr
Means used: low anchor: 6.11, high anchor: 5.75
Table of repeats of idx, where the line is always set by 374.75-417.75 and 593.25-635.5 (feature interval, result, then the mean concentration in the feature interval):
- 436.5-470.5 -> 6.3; 5.13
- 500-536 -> 0.5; 5.94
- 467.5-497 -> 0.7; 6.02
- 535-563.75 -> 0.4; 5.82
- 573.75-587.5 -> 0.0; 5.79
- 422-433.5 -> 0.2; 6.31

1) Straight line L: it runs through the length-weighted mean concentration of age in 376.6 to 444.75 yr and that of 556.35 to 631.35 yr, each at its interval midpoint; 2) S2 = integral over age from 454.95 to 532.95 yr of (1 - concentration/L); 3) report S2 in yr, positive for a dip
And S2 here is 5.02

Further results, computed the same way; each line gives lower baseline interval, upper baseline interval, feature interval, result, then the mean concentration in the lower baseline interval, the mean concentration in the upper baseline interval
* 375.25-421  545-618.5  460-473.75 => 1.7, 6.51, 5.77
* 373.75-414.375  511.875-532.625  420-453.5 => 1.7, 6.53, 5.78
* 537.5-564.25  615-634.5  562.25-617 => -1.0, 5.78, 5.56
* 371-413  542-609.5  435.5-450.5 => 0.9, 6.55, 5.77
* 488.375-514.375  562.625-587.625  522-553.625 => 0.6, 6.08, 5.77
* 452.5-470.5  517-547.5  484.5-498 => -2.5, 4.55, 5.81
